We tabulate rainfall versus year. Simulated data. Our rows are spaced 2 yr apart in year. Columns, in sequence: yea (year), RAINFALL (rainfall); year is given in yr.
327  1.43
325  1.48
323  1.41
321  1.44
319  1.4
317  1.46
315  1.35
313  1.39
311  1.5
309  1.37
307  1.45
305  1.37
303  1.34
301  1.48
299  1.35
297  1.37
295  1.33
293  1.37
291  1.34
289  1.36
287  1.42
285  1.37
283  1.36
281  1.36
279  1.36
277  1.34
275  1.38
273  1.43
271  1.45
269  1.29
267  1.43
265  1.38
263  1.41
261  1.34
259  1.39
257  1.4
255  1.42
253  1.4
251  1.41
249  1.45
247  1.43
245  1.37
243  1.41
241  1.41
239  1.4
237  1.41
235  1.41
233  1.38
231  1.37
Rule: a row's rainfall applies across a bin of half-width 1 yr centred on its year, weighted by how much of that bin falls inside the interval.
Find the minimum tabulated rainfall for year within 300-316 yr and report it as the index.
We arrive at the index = 1.34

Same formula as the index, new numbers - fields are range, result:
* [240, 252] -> 1.37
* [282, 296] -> 1.33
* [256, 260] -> 1.39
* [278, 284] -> 1.36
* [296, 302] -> 1.35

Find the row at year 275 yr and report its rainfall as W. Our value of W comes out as 1.38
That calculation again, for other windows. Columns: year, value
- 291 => 1.34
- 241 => 1.41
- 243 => 1.41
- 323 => 1.41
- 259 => 1.39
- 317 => 1.46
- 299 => 1.35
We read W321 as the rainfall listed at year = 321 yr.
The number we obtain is 1.44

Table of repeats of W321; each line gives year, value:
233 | 1.38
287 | 1.42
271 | 1.45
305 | 1.37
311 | 1.5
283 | 1.36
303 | 1.34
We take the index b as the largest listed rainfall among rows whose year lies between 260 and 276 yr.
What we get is 1.45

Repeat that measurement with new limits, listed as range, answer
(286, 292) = 1.42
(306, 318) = 1.5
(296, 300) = 1.37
